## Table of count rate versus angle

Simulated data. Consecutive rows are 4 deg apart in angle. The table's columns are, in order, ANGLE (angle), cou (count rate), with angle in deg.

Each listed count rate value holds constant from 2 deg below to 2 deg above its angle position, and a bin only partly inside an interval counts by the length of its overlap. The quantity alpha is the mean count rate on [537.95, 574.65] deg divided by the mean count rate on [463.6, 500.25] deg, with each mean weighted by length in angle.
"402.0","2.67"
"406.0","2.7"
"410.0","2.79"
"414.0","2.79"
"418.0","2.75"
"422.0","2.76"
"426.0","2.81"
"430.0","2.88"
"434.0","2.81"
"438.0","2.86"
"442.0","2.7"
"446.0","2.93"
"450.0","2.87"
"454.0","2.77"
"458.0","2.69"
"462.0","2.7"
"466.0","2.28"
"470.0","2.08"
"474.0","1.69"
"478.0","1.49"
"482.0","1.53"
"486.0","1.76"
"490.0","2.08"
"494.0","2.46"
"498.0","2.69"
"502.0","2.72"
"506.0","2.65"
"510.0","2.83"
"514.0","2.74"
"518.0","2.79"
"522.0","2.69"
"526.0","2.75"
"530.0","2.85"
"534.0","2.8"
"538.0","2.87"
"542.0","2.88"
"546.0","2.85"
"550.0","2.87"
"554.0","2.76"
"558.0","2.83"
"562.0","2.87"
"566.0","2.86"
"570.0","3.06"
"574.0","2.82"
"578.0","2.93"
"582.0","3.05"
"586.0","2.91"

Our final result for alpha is 1.42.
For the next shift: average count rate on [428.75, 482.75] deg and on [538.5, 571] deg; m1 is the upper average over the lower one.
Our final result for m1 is 1.16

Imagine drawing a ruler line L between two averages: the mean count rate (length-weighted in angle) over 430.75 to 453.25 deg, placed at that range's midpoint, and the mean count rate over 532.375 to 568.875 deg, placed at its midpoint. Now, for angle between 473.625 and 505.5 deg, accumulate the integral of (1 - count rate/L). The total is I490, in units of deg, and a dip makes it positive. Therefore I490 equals 8.3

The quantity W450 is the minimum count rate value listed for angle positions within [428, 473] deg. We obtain 2.08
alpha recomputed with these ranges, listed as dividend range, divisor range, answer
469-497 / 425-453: 0.67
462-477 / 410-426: 0.75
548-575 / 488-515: 1.11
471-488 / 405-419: 0.60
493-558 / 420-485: 1.12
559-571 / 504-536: 1.05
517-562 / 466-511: 1.30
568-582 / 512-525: 1.08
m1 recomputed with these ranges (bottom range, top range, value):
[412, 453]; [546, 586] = 1.03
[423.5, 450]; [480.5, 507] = 0.80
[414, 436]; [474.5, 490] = 0.59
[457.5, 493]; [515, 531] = 1.37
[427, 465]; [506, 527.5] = 0.99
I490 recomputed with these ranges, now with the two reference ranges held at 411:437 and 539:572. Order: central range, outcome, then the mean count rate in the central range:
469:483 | 5.68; 1.68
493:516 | 1.24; 2.69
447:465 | 0.50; 2.74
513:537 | 0.68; 2.78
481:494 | 4.23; 1.91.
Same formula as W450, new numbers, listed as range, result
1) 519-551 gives 2.69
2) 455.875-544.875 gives 1.49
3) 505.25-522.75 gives 2.65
